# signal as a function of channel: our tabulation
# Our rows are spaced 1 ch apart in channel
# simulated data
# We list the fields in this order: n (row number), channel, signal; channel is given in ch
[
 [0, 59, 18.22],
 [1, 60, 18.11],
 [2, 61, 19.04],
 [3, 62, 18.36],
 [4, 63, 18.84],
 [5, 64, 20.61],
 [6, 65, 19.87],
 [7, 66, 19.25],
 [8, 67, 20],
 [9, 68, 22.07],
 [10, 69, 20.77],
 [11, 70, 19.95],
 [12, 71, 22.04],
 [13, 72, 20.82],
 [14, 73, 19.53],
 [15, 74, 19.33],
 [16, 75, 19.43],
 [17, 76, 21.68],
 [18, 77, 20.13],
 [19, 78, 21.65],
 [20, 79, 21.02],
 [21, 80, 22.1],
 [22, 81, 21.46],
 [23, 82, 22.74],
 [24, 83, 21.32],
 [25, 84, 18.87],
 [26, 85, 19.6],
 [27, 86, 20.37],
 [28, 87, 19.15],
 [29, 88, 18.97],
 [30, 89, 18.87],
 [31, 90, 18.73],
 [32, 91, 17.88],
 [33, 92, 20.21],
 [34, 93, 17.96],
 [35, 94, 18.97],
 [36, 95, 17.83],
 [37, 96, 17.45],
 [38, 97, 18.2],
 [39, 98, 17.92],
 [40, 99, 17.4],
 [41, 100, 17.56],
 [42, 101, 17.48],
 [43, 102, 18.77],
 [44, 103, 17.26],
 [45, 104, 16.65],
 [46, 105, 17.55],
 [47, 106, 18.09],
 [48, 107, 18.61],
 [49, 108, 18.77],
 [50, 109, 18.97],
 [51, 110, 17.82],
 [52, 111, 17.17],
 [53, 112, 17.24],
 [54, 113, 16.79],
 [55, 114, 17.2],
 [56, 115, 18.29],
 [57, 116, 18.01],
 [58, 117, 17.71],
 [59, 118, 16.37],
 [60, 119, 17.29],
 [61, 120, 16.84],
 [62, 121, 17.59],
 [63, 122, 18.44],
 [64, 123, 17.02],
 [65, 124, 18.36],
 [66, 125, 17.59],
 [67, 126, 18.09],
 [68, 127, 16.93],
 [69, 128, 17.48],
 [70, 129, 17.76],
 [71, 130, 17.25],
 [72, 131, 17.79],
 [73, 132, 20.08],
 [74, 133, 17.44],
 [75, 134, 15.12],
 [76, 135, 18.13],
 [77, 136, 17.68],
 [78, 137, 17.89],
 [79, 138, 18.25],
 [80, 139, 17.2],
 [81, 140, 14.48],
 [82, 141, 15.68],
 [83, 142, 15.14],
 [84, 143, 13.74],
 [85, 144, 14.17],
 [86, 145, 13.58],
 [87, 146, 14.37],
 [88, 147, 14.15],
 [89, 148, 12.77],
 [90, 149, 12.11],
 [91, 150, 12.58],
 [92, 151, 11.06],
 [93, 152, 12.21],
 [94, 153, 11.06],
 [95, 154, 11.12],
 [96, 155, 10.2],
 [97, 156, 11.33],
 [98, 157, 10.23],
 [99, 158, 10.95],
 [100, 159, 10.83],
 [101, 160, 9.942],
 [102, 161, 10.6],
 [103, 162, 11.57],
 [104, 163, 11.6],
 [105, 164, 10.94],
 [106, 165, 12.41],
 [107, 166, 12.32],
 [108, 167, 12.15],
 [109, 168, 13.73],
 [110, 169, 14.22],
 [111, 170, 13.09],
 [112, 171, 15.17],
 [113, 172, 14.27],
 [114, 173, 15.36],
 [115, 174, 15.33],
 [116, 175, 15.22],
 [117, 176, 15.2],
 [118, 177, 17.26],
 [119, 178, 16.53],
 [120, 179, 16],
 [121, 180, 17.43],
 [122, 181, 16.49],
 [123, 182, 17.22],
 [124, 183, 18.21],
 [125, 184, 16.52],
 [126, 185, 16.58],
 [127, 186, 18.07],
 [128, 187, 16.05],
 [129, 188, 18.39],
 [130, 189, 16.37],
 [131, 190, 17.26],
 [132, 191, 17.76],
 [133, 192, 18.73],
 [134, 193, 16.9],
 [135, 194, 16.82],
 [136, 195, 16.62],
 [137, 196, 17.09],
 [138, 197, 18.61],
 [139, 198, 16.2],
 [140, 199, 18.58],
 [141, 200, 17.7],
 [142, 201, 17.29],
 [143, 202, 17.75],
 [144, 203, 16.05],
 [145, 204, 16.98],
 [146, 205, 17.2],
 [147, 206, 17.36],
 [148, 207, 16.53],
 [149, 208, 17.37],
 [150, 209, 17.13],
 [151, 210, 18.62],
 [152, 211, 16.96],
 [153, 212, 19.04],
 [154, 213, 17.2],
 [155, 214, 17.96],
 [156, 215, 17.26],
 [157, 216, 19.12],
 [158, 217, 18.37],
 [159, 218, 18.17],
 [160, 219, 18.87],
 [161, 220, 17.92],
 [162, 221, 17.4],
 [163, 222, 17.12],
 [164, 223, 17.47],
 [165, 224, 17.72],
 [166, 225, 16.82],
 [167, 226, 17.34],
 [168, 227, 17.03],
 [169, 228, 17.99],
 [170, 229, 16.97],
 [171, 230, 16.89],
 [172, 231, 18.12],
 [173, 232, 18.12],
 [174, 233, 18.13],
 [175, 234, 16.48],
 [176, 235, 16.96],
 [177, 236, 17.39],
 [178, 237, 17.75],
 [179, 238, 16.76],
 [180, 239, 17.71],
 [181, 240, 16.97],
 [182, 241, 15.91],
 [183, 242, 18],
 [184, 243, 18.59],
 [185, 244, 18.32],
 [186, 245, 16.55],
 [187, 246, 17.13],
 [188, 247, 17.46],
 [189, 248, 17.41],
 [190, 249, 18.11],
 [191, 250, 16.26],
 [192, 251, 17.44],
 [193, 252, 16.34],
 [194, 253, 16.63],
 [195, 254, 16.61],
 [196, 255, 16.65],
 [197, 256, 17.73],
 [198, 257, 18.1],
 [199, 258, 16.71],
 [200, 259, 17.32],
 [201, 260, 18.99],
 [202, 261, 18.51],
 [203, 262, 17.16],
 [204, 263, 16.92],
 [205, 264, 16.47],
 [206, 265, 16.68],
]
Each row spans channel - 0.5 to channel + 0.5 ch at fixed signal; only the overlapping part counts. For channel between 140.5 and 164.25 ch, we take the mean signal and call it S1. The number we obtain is 12.2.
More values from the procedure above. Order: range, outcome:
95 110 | 17.9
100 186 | 15.5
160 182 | 14.1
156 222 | 16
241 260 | 17.3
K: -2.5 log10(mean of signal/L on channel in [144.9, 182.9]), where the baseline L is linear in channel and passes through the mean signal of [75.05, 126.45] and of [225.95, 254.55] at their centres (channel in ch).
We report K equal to 0.330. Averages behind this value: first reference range 18.6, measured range 13.3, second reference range 17.3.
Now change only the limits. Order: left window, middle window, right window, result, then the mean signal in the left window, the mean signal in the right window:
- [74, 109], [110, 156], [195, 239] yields 0.17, 19.1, 17.5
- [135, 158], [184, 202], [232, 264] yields -0.13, 13.7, 17.3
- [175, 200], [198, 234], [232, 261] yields -0.02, 17.1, 17.3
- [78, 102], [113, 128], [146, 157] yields -0.13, 19.3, 11.9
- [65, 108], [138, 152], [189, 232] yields 0.30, 19.4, 17.5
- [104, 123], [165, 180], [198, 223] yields 0.20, 17.7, 17.6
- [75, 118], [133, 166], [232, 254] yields 0.35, 18.8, 17.3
